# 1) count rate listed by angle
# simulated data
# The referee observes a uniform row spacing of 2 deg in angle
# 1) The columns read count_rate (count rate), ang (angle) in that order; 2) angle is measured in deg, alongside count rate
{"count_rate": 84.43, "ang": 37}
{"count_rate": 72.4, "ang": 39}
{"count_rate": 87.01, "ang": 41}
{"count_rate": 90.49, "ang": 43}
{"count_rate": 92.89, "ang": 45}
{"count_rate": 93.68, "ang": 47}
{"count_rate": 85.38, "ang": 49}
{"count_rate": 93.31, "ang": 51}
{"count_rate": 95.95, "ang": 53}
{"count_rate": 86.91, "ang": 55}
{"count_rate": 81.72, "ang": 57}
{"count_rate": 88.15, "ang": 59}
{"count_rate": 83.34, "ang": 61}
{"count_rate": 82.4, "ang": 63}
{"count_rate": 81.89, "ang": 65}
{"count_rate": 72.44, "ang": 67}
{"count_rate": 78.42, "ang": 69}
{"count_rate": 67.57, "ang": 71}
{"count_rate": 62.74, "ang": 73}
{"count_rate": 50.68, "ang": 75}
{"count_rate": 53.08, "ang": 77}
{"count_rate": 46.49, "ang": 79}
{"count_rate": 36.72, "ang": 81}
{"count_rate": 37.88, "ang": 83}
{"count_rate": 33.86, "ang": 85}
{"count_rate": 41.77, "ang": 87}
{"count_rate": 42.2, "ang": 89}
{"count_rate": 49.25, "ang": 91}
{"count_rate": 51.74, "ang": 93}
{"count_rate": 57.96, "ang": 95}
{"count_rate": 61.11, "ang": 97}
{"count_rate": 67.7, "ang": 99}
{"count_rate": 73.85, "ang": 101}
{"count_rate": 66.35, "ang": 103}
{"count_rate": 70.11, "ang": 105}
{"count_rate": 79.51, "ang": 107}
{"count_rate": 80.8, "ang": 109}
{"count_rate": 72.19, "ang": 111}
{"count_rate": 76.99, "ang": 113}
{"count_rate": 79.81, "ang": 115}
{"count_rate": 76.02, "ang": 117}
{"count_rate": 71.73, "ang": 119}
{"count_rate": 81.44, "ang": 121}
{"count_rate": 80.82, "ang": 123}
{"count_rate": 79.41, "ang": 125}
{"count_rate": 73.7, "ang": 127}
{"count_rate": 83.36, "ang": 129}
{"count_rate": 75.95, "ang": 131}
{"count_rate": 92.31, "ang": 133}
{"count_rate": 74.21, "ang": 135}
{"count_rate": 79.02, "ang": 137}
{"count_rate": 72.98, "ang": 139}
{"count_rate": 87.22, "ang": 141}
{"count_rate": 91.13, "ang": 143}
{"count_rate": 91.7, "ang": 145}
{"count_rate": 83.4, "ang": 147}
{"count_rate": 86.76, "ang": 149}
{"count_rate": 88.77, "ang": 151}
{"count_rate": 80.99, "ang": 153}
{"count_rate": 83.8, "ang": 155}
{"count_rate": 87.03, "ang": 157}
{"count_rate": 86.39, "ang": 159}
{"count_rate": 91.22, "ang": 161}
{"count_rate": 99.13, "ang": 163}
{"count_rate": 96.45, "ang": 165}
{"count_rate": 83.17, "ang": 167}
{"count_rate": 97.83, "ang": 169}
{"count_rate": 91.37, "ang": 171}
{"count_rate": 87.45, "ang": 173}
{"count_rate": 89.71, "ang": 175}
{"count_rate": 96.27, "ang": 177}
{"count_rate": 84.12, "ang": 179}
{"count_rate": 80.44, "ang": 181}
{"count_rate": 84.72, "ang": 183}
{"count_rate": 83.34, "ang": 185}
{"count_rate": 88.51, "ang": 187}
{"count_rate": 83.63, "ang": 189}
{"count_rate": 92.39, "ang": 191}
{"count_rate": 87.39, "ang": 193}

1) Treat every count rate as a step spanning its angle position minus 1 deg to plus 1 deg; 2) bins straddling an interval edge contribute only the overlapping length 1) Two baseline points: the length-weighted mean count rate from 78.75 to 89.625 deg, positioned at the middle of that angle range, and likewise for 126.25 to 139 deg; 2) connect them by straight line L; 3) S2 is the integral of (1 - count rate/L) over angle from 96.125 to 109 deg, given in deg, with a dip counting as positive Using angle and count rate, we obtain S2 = -3.8 deg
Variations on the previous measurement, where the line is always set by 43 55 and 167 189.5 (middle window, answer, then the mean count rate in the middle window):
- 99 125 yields 4.1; 75.6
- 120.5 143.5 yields 2.2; 80.7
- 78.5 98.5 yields 9.7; 46.4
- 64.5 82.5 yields 6.1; 59.9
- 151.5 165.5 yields -0.1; 89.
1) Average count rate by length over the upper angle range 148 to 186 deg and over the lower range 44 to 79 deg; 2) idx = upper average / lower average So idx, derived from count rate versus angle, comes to 1.13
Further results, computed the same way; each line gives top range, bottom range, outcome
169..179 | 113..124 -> 1.17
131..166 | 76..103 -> 1.70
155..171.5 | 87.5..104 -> 1.56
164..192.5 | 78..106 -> 1.68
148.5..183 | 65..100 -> 1.63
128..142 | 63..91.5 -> 1.47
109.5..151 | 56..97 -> 1.34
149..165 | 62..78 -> 1.29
